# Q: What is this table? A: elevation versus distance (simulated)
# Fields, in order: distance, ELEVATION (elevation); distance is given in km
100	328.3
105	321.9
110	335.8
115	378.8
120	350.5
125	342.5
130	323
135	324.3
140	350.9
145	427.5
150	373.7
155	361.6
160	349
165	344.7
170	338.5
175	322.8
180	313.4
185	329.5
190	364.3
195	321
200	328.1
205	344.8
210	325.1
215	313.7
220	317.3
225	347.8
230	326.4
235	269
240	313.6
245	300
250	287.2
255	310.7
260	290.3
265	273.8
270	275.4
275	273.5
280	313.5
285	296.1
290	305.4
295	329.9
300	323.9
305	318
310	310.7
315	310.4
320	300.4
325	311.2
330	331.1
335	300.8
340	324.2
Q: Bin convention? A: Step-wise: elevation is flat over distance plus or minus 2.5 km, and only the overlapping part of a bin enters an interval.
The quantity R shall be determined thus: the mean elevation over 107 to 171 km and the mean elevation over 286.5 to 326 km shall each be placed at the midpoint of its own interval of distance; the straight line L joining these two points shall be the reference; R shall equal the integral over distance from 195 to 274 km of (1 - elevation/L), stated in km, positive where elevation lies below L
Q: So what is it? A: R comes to 5.51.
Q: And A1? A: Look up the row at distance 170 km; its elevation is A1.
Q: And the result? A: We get 338.5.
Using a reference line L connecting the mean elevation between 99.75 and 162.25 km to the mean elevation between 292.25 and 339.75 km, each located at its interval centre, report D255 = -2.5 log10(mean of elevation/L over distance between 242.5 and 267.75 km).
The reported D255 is 0.12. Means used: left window 352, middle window 292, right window 316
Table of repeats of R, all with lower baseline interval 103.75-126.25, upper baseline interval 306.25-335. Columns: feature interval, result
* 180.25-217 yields 0.17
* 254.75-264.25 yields 0.86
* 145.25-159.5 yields -1.40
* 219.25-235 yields 0.28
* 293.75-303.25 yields -0.30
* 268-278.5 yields 1.38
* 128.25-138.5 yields 0.53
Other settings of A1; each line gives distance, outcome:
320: 300.4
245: 300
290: 305.4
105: 321.9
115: 378.8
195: 321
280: 313.5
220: 317.3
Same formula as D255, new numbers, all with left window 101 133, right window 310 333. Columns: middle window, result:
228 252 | 0.088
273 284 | 0.085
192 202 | 0.012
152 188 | -0.013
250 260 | 0.078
